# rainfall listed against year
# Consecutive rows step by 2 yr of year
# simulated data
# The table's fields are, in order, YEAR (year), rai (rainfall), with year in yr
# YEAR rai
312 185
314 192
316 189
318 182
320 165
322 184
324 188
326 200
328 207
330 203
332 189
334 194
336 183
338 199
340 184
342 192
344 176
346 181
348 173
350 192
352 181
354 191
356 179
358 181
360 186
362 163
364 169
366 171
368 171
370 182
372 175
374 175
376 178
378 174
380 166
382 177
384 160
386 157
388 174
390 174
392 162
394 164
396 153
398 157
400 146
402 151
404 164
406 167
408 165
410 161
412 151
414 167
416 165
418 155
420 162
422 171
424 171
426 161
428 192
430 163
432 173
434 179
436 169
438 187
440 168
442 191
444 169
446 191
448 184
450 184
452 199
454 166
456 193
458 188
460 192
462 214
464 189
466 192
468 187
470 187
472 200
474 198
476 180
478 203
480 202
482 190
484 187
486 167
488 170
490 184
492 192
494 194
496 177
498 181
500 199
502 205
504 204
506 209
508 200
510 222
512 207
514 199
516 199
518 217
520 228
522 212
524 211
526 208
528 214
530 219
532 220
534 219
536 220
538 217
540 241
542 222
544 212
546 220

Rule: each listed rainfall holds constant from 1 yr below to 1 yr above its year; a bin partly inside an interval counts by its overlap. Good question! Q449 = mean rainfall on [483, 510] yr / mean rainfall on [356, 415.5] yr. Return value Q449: 1.14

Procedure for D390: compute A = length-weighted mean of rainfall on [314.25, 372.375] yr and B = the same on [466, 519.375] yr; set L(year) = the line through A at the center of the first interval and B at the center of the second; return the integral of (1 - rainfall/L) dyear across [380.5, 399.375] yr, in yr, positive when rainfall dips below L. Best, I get 2.4 yr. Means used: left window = 184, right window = 195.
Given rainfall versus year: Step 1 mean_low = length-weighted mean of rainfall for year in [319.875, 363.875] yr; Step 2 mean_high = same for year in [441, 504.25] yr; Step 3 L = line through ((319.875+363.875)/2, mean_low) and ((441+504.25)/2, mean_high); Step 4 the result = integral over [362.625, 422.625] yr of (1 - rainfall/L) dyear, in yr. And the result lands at 6.99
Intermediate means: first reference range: 186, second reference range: 189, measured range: 165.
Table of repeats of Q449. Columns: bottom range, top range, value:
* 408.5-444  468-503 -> 1.11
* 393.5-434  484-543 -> 1.26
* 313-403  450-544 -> 1.13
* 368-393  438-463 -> 1.09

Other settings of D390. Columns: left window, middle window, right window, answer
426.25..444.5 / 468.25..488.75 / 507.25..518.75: 0.5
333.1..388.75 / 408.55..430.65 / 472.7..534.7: 2.6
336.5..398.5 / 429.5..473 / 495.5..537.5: 2.0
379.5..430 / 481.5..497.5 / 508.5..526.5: 1.4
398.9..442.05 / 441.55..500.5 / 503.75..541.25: 0.5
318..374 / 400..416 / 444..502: 2.2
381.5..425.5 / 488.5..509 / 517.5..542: 1.1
